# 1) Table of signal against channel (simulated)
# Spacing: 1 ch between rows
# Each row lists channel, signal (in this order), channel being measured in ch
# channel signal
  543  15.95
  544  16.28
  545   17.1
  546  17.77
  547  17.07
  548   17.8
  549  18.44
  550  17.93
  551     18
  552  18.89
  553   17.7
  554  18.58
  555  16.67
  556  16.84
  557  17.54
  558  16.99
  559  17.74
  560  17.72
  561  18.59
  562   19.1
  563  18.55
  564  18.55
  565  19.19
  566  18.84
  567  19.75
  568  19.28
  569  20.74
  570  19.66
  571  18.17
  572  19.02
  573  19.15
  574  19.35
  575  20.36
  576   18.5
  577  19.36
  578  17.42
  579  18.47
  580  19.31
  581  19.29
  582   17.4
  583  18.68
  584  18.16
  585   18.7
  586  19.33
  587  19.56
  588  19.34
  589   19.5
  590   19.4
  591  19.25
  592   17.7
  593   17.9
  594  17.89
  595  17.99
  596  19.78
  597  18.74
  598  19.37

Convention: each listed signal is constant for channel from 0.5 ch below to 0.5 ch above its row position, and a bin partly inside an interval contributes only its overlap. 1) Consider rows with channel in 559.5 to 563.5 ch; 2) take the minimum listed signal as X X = 17.72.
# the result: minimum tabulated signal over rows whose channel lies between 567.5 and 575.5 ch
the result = 18.17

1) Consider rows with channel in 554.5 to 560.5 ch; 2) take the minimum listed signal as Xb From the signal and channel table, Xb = 16.67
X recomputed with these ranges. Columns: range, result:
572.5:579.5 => 17.42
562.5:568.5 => 18.55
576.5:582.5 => 17.4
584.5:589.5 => 18.7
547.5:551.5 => 17.8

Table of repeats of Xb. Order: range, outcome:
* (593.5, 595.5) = 17.89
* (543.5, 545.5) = 16.28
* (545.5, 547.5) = 17.07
